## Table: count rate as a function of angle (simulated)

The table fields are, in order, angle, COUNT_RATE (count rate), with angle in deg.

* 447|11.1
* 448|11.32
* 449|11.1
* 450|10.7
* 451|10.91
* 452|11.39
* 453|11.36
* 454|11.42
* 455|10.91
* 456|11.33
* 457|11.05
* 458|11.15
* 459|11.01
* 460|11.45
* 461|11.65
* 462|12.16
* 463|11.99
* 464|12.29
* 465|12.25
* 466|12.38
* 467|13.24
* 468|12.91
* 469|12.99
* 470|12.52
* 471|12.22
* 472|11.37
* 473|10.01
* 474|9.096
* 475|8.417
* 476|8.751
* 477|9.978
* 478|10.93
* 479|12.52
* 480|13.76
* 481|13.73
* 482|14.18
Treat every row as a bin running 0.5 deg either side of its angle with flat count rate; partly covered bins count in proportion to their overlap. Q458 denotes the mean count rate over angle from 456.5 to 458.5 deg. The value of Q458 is 11.1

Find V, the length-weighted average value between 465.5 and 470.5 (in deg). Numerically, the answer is 12.8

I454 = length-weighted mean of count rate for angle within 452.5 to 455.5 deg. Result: 11.2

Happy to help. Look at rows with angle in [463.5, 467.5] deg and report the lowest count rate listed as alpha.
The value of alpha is 12.25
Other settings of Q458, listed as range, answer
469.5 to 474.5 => 11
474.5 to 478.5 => 9.52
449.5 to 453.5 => 11.1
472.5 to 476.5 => 9.07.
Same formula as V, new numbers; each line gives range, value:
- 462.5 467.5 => 12.4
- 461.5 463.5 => 12.1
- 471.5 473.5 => 10.7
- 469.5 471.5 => 12.4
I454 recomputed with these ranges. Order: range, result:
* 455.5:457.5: 11.2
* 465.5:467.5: 12.8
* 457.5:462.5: 11.5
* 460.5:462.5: 11.9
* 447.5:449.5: 11.2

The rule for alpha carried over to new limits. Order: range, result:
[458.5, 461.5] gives 11.01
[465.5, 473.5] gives 10.01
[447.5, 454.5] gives 10.7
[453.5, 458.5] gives 10.91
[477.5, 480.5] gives 10.93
